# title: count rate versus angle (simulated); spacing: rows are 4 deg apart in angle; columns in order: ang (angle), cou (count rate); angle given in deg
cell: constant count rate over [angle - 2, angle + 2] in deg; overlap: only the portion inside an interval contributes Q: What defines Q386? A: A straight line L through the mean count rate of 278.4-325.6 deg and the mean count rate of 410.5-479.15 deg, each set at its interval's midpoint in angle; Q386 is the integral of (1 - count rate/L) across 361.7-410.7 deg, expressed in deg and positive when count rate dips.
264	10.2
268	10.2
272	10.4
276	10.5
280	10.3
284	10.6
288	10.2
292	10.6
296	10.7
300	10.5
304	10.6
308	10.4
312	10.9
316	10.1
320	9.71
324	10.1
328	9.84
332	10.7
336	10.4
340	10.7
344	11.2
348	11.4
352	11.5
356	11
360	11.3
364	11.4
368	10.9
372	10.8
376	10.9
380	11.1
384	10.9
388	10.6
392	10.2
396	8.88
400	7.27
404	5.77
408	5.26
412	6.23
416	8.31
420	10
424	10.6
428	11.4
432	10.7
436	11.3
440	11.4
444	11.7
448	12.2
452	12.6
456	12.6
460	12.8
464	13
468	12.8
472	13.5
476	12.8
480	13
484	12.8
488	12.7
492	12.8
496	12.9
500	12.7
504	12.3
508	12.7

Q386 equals 6.88 deg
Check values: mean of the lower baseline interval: 10.4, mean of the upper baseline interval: 11.5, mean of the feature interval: 9.46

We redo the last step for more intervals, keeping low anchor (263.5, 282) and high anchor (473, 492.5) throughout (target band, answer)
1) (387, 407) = 5.98 deg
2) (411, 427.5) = 3.99 deg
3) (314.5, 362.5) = 1.94 deg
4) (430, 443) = 1.19 deg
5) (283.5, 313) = 0.24 deg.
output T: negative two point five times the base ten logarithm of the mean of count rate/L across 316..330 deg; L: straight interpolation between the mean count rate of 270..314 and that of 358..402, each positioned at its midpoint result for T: 0.06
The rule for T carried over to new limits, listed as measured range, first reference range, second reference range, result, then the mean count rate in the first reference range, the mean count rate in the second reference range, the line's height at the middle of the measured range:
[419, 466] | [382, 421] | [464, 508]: -0.12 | 8.3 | 12.8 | 10.5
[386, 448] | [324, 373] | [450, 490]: 0.27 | 10.9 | 12.9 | 12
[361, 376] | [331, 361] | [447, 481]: 0.03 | 11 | 12.8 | 11.4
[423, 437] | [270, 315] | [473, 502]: 0.11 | 10.5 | 12.8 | 12.2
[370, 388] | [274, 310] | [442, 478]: 0.07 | 10.5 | 12.7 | 11.6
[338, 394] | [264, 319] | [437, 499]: 0.03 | 10.4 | 12.6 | 11.4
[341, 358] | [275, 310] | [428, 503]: -0.01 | 10.5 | 12.4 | 11.1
